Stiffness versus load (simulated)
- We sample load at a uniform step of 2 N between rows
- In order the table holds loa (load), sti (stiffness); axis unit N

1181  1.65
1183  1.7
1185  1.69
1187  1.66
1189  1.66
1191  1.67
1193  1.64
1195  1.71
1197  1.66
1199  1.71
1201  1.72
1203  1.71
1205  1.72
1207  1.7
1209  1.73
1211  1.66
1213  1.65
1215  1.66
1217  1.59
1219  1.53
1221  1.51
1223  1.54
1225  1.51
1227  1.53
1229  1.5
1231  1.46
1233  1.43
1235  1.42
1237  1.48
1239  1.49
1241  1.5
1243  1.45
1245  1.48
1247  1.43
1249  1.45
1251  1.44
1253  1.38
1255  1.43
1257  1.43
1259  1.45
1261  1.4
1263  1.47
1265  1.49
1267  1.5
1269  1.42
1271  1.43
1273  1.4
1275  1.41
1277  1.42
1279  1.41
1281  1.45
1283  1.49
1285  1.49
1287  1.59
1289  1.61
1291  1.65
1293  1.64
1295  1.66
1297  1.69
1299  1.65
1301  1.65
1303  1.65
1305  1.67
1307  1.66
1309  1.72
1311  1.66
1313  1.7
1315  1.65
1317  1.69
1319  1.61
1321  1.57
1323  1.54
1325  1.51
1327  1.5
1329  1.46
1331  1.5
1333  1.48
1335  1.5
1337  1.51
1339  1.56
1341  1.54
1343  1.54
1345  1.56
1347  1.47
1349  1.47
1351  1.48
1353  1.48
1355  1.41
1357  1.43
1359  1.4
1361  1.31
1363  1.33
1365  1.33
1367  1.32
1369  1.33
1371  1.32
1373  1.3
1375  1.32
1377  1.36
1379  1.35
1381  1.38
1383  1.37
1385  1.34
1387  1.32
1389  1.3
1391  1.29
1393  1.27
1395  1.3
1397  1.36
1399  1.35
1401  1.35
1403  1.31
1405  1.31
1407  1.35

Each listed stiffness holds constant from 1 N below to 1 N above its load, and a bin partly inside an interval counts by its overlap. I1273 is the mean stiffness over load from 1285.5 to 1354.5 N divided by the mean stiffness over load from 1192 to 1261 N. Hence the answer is 1.02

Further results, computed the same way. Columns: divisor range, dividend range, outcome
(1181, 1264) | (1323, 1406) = 0.90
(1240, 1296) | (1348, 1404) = 0.92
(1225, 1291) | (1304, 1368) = 1.04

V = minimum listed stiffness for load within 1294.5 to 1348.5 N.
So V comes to 1.46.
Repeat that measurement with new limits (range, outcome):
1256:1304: 1.4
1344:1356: 1.41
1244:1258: 1.38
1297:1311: 1.65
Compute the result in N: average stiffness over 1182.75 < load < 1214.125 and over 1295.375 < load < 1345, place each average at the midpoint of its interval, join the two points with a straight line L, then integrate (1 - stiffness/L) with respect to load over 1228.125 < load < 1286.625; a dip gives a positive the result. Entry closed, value 6.8 N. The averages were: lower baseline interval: 1.69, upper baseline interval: 1.59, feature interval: 1.45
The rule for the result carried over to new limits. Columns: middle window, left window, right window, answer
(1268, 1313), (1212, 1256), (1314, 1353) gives -1.5 N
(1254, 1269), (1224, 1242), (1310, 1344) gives 0.5 N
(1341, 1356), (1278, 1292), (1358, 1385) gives -1.1 N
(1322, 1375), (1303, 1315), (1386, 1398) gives 2.0 N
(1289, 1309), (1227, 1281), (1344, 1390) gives -3.4 N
